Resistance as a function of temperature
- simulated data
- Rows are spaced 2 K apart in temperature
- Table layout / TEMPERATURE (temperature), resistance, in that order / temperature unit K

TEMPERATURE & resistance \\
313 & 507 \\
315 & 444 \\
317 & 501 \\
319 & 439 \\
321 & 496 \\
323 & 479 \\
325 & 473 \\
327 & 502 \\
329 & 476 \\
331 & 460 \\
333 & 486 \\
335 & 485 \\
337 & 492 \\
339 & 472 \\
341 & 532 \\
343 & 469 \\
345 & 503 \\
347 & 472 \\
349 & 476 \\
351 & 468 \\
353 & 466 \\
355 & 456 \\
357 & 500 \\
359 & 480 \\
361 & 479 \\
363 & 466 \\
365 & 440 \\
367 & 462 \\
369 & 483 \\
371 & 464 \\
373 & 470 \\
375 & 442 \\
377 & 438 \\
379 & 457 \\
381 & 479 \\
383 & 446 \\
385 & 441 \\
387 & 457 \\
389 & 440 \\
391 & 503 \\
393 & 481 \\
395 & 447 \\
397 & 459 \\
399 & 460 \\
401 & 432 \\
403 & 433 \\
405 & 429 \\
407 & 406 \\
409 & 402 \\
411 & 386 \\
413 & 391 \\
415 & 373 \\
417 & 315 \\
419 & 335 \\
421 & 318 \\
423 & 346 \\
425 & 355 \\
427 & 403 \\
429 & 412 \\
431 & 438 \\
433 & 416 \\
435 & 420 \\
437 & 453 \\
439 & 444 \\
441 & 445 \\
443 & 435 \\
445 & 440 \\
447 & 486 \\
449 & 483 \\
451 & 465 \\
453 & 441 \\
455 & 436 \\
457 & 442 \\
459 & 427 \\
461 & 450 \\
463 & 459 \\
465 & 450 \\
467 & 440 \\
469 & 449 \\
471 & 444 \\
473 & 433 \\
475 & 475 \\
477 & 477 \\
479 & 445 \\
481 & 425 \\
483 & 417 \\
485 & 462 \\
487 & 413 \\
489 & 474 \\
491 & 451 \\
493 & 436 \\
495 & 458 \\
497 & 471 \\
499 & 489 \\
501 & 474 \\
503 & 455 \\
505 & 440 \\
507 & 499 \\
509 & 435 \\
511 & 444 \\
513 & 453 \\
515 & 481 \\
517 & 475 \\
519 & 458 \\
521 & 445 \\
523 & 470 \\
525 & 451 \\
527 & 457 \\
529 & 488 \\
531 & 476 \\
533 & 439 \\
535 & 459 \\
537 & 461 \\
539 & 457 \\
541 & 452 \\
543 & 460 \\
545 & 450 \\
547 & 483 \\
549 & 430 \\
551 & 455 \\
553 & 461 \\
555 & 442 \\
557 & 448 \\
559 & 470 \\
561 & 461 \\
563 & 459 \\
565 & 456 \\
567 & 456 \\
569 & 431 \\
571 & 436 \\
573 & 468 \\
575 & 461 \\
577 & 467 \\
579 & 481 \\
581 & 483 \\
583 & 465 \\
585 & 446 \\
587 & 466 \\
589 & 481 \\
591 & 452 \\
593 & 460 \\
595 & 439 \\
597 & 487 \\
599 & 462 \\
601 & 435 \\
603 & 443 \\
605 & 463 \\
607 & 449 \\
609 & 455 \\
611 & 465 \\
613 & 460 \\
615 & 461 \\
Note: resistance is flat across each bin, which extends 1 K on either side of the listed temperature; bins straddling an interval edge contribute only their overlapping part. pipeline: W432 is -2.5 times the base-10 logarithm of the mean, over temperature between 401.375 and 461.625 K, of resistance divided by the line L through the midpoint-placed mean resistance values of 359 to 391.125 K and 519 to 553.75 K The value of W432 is 0.11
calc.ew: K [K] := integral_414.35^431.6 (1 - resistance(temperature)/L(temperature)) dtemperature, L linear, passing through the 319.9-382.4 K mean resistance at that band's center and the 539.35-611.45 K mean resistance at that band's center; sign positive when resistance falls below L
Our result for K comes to 3.9 K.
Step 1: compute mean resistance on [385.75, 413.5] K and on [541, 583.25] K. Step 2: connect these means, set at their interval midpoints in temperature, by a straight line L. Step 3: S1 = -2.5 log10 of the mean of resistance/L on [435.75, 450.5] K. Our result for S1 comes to -0.027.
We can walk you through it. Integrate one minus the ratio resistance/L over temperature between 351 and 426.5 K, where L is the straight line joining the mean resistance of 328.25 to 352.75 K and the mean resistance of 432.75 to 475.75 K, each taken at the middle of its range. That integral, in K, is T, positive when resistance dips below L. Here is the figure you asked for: 5.5 K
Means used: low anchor 482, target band 434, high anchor 447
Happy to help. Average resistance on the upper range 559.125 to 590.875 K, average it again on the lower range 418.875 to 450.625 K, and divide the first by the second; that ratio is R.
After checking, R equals 1.1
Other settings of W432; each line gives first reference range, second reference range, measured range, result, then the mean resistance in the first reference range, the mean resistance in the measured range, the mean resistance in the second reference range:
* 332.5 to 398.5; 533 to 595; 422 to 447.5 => 0.109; 470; 421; 458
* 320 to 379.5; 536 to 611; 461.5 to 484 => 0.044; 475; 447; 458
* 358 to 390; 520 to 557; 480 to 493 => 0.043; 459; 440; 457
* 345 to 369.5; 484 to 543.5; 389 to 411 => 0.062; 472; 442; 459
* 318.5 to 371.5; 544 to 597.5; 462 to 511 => 0.031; 477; 453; 459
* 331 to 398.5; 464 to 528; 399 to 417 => 0.151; 470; 404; 455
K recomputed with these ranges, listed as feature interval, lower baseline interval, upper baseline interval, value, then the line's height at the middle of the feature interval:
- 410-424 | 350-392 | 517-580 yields 3.3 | 462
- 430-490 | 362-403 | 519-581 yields 1.5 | 458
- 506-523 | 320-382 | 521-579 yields 0.0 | 461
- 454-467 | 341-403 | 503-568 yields 0.5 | 461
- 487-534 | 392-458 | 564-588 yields -2.0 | 442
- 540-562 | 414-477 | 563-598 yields -0.1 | 453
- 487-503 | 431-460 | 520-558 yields -0.3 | 451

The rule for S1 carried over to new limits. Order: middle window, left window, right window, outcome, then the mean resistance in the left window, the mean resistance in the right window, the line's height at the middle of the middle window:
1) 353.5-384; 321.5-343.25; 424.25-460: 0.01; 485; 436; 469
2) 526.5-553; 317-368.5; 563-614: 0.01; 478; 459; 462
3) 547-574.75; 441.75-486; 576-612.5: 0.01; 449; 461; 458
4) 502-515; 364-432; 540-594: -0.02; 425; 459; 447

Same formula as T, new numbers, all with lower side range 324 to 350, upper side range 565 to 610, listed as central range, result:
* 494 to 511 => 0.12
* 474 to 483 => 0.35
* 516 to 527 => 0.14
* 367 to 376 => 0.31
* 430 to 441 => 0.91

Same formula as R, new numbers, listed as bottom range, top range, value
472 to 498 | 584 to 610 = 1.02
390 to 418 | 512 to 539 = 1.09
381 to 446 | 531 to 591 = 1.10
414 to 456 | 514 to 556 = 1.11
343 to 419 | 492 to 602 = 1.03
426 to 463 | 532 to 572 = 1.03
